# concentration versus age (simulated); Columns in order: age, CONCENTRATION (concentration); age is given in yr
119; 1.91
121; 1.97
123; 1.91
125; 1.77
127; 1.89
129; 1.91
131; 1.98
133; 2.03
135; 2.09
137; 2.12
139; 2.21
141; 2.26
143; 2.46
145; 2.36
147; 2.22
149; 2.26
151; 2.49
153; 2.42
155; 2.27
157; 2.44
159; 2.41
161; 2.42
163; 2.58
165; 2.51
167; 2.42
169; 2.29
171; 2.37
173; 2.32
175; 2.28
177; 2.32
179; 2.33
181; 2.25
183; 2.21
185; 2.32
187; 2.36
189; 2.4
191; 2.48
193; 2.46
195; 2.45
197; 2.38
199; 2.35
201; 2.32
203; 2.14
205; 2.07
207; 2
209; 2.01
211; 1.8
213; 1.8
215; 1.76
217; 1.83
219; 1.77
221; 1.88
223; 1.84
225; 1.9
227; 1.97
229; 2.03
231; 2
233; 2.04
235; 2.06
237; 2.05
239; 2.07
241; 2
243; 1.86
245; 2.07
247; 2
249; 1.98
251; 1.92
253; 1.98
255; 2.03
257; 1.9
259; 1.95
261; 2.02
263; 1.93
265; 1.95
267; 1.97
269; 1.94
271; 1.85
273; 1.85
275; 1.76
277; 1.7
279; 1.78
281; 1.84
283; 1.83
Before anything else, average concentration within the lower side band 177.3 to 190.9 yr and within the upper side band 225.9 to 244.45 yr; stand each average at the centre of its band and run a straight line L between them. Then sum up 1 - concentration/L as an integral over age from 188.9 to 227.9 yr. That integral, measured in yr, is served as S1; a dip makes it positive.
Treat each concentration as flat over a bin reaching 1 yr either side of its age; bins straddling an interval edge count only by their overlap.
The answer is 1.9 yr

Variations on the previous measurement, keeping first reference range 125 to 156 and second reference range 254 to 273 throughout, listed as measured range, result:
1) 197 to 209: -0.68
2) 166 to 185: -1.75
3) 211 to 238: 1.41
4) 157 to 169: -1.74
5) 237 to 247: -0.10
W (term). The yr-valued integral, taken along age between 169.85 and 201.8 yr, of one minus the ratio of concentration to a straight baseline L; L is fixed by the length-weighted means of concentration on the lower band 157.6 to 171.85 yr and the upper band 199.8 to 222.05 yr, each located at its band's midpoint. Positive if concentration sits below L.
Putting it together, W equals -2.1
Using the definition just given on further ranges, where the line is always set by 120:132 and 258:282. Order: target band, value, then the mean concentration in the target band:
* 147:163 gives -4.1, 2.39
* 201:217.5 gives -0.6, 1.95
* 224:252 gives -1.7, 2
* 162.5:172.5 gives -2.8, 2.42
